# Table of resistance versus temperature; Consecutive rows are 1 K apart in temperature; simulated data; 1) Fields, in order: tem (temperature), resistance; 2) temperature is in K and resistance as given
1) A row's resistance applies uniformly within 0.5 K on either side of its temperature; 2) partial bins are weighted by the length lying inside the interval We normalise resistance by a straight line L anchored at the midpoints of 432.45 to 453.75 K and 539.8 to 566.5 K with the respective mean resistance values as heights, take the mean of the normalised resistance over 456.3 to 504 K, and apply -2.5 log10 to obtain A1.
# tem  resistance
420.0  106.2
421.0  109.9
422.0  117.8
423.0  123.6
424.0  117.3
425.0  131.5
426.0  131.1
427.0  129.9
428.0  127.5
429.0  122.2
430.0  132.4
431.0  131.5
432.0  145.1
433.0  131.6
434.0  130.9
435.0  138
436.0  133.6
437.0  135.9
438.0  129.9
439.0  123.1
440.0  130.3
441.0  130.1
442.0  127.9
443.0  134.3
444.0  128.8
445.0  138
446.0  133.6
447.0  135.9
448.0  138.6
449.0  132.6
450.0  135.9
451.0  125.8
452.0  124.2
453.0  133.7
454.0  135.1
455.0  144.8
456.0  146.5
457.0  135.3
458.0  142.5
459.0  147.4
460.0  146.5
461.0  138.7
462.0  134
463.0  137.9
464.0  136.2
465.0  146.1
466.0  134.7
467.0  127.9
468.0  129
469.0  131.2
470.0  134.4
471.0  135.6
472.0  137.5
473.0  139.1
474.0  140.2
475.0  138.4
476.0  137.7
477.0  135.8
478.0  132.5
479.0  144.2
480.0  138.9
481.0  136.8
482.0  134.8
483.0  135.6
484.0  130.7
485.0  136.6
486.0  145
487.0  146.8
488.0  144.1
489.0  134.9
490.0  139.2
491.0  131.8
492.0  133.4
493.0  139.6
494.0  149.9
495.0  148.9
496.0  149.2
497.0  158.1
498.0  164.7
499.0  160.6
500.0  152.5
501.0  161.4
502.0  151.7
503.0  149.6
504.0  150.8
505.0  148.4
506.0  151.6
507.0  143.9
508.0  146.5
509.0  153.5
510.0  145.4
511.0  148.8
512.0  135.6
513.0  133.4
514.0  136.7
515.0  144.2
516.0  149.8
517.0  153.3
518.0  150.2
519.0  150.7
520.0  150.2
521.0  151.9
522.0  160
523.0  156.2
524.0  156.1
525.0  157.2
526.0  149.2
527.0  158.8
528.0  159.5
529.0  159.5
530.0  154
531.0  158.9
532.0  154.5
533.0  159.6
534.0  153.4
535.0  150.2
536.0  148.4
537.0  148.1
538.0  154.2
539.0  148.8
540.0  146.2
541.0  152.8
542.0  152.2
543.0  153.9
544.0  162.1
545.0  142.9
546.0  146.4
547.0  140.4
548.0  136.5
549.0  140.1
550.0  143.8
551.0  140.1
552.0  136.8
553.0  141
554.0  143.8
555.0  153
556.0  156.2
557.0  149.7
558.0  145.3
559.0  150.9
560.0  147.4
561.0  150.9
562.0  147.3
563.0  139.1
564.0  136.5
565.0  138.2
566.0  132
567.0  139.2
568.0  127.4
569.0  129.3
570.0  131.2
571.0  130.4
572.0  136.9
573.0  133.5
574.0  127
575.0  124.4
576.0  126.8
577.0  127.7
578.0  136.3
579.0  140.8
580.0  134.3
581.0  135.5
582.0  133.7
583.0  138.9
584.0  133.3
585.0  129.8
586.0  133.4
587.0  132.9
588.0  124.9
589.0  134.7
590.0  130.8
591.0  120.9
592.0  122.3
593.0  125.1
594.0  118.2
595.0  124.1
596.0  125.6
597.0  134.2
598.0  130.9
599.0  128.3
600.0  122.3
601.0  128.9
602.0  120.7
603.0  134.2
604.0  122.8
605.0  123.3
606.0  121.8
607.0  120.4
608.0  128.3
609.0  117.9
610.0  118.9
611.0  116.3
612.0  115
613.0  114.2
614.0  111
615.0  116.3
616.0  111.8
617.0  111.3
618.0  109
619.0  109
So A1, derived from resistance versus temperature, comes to -0.04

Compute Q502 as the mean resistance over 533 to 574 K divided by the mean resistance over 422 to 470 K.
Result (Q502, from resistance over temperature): 1.1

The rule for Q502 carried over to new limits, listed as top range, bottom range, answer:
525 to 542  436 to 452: 1.16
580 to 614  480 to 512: 0.87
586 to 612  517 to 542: 0.81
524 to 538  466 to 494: 1.13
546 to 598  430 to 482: 1.00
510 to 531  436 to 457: 1.13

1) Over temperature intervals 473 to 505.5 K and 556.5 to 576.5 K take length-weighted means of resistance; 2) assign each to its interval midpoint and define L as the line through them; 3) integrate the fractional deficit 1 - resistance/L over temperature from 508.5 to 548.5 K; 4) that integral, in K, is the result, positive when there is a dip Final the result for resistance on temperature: -2.9 K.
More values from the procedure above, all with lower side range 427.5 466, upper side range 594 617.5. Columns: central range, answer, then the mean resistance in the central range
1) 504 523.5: -2.8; 148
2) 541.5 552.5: -1.6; 145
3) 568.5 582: -0.8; 132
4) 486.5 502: -2.0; 148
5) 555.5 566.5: -1.7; 145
